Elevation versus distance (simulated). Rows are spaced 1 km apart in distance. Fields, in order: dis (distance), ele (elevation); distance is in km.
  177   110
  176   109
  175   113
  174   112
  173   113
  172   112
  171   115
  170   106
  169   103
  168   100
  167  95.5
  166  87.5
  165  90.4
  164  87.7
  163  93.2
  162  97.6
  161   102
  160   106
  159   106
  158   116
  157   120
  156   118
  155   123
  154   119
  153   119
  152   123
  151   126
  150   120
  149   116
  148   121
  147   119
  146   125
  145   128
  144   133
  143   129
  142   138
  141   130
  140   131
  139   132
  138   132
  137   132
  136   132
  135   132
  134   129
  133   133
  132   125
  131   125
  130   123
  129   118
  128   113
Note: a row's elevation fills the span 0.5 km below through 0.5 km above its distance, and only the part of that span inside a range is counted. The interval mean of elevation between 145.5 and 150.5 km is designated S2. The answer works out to 120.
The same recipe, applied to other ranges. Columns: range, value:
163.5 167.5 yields 90.3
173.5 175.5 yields 112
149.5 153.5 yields 122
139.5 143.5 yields 132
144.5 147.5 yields 124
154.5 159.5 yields 117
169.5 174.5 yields 112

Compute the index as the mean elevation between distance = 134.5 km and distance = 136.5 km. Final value 132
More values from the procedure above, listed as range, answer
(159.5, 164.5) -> 97.3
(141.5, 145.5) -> 132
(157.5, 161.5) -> 108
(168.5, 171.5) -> 108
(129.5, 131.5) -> 124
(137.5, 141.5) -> 131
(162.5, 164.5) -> 90.5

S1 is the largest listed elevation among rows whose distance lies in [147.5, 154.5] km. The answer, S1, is 126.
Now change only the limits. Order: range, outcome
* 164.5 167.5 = 95.5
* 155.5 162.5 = 120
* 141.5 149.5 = 138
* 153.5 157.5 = 123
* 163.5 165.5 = 90.4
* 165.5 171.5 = 115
